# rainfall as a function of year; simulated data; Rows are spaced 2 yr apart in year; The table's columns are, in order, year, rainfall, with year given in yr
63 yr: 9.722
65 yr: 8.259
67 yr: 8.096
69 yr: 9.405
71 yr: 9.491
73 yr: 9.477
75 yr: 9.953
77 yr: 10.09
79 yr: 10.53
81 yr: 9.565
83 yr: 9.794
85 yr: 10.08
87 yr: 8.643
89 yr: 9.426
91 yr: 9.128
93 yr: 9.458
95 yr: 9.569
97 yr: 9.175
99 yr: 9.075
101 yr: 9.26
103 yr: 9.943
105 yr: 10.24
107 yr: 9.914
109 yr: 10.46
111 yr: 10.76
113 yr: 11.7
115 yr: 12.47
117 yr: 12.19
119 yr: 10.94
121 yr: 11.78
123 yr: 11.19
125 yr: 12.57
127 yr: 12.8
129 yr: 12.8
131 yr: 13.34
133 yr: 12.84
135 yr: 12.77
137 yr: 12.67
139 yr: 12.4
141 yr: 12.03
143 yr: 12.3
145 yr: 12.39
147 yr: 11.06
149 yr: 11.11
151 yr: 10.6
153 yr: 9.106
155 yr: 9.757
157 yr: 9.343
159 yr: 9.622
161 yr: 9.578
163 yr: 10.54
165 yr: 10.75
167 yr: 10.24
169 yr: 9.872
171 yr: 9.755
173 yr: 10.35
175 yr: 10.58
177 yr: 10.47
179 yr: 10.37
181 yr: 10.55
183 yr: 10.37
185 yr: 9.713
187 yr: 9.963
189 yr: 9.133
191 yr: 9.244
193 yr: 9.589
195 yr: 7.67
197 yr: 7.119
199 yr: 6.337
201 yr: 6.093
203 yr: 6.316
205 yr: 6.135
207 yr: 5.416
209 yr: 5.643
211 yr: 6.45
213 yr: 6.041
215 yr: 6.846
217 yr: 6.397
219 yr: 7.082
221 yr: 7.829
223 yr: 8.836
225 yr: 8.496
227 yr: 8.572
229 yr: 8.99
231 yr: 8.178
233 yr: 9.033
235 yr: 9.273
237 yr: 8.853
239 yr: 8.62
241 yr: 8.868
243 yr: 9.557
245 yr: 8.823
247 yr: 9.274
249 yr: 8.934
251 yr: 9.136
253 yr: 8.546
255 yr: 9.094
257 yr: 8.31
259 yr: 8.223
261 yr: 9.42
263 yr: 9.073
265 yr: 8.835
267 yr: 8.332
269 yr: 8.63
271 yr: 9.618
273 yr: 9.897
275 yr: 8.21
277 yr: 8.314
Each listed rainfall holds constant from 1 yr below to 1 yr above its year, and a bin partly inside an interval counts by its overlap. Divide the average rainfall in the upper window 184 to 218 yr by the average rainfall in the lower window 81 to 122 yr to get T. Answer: 0.7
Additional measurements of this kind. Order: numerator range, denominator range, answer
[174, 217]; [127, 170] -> 0.72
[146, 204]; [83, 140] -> 0.87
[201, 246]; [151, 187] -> 0.76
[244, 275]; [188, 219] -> 1.28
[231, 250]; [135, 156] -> 0.79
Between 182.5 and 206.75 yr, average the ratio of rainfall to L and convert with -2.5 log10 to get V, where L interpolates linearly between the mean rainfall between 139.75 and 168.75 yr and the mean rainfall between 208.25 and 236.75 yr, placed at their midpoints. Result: 0.12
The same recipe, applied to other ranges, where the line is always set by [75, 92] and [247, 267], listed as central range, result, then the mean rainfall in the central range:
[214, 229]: 0.16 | 7.81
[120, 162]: -0.22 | 11.5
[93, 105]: 0.01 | 9.48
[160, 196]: -0.08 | 9.93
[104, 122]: -0.17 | 11.2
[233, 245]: -0.01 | 9.02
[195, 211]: 0.41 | 6.26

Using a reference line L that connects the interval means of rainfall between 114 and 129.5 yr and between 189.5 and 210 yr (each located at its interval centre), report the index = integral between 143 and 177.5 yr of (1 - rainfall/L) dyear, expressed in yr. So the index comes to -2.9 yr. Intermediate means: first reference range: 12.1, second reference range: 7.01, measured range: 10.4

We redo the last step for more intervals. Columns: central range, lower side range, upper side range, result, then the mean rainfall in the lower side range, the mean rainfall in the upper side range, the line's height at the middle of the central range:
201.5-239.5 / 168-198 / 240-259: 7.1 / 9.65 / 8.91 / 9.23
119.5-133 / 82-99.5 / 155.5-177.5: -3.7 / 9.38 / 10.1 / 9.71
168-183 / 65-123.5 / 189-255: -2.8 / 10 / 7.92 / 8.68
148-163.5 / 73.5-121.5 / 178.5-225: -2.0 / 10.1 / 7.78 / 8.82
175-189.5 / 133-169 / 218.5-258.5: 0.0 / 11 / 8.73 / 10.2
